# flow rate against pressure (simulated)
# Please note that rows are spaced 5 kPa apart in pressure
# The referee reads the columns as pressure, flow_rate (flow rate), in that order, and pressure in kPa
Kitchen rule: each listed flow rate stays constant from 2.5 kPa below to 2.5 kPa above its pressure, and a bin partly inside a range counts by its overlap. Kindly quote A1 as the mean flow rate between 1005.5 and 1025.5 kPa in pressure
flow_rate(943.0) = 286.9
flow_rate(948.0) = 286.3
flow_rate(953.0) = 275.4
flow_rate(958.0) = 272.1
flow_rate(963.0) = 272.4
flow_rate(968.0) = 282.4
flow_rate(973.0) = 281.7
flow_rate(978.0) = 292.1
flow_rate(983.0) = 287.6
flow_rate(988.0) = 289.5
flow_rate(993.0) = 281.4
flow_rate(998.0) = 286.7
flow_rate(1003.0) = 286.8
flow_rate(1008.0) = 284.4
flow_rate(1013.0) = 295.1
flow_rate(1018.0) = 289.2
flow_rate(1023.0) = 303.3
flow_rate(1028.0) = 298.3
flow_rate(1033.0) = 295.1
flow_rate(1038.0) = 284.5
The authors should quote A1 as 293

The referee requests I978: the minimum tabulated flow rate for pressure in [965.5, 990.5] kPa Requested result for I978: 281.7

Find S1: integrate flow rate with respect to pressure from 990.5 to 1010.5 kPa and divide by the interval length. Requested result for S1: 285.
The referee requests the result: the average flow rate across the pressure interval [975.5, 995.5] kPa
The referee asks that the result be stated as 288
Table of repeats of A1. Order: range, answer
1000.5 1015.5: 289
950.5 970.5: 276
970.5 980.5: 287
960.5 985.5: 283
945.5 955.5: 281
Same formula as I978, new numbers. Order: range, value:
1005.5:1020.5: 284.4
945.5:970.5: 272.1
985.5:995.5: 281.4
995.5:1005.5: 286.7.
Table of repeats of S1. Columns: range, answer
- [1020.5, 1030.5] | 301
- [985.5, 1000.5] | 286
